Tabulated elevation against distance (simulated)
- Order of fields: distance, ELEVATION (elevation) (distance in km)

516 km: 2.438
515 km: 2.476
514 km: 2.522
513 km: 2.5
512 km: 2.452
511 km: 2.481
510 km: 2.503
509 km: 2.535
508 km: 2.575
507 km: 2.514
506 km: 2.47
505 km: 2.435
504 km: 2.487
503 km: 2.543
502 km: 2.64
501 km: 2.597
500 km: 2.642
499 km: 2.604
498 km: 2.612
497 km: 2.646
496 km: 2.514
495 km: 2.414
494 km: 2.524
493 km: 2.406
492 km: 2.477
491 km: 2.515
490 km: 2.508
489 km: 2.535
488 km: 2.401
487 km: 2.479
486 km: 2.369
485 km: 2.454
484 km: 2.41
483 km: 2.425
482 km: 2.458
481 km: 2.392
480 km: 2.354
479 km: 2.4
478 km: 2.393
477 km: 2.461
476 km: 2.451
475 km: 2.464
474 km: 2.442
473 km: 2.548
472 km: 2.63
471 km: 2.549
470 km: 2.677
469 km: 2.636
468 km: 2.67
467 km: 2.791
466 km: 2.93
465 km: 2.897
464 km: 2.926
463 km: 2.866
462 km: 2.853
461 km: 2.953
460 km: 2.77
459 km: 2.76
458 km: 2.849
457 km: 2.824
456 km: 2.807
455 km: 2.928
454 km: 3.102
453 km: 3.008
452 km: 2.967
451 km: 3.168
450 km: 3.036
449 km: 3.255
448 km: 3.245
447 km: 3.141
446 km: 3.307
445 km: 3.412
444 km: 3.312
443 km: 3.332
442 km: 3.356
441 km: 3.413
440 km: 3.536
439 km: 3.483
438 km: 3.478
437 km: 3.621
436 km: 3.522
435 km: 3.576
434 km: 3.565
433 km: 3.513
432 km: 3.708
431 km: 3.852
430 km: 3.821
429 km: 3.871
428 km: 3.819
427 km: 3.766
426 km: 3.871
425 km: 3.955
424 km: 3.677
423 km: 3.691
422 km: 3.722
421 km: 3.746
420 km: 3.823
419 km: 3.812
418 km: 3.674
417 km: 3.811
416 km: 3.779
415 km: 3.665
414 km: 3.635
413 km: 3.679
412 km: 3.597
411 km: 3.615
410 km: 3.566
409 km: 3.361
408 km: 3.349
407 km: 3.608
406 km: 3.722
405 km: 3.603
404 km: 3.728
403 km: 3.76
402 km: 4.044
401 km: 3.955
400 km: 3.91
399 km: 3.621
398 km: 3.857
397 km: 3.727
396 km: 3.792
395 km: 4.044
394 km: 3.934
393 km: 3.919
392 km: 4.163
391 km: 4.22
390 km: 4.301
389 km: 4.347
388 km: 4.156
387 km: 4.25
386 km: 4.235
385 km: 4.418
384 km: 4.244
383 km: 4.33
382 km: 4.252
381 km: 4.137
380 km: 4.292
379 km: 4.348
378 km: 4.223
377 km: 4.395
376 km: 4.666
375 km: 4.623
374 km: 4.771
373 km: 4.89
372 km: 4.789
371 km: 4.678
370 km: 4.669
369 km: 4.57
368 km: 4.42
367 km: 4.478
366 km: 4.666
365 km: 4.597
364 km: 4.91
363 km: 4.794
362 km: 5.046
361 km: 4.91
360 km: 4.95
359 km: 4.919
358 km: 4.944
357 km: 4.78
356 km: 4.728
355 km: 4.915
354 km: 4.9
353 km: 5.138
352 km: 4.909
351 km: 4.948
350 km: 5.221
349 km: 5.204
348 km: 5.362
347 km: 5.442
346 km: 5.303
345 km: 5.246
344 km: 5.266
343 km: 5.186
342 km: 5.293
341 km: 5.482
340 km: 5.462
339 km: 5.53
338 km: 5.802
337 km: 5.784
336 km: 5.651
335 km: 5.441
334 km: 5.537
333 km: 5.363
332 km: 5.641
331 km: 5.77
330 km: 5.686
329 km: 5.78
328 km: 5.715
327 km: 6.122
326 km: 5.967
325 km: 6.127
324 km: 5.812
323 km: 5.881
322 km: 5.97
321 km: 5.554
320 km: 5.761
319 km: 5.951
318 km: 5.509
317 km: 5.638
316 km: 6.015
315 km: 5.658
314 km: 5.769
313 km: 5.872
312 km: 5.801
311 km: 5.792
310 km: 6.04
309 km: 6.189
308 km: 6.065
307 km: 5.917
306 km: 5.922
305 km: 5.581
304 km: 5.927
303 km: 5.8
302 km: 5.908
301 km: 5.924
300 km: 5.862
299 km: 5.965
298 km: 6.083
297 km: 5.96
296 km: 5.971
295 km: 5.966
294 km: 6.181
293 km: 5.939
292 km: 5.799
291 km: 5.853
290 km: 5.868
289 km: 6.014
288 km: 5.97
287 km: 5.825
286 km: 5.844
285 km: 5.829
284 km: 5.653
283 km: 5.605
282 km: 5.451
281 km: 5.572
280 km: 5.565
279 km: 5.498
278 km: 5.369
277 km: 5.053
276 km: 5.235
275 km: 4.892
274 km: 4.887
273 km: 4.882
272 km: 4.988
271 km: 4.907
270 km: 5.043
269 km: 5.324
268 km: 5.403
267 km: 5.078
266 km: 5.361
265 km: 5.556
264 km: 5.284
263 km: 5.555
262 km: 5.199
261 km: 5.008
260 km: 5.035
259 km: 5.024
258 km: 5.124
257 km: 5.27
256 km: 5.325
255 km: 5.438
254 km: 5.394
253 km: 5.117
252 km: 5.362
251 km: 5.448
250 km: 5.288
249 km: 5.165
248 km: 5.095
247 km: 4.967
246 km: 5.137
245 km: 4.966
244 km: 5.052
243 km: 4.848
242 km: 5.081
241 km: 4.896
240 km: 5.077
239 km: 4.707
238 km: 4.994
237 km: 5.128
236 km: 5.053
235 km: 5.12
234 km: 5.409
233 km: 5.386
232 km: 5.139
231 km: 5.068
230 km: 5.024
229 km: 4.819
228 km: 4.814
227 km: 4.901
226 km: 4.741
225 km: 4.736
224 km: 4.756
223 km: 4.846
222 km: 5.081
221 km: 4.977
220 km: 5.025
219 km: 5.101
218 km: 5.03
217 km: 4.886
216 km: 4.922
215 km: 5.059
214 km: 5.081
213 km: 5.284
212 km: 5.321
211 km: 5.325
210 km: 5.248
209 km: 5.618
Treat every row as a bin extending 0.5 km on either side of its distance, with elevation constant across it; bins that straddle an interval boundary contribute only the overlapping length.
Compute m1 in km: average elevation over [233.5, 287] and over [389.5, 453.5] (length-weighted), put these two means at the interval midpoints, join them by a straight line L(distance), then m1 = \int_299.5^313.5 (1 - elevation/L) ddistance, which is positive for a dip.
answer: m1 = -3.3 km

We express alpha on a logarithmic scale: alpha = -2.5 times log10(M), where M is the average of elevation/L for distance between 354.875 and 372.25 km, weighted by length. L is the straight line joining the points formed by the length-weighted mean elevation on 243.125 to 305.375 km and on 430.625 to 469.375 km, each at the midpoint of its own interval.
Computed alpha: -0.11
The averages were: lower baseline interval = 5.46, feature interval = 4.76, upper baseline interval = 3.16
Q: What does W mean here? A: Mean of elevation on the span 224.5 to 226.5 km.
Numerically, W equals 4.74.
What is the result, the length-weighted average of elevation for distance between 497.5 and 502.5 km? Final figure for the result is 2.62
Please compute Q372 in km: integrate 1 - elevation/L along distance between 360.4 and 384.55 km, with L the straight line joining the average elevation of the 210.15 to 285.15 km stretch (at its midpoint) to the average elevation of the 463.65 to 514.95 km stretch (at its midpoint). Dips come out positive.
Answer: -4.9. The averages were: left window 5.14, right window 2.53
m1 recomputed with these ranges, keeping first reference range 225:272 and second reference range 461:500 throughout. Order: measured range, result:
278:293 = -3.2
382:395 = -2.3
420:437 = -3.2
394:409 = -1.4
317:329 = -4.3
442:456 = -1.2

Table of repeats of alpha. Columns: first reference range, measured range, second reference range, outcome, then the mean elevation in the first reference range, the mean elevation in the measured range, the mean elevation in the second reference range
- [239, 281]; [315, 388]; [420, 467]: -0.20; 5.17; 5.11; 3.33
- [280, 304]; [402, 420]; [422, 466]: 0.06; 5.86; 3.66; 3.32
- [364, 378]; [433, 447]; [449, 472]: -0.06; 4.63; 3.45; 2.87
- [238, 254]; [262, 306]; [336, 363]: -0.09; 5.09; 5.59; 5.18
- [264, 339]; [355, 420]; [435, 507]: 0.00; 5.68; 4.2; 2.79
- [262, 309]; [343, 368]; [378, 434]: -0.08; 5.61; 4.98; 3.88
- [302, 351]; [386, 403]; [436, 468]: 0.07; 5.68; 4.01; 3.11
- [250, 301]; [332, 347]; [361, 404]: -0.14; 5.48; 5.46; 4.32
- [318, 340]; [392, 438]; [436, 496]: 0.04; 5.74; 3.73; 2.81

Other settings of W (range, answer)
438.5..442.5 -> 3.45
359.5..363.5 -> 4.92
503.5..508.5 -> 2.5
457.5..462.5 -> 2.84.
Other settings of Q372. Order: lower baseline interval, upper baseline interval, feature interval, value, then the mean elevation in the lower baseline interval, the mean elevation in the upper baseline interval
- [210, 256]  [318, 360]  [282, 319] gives -3.91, 5.07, 5.45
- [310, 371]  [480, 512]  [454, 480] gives 2.87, 5.36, 2.5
